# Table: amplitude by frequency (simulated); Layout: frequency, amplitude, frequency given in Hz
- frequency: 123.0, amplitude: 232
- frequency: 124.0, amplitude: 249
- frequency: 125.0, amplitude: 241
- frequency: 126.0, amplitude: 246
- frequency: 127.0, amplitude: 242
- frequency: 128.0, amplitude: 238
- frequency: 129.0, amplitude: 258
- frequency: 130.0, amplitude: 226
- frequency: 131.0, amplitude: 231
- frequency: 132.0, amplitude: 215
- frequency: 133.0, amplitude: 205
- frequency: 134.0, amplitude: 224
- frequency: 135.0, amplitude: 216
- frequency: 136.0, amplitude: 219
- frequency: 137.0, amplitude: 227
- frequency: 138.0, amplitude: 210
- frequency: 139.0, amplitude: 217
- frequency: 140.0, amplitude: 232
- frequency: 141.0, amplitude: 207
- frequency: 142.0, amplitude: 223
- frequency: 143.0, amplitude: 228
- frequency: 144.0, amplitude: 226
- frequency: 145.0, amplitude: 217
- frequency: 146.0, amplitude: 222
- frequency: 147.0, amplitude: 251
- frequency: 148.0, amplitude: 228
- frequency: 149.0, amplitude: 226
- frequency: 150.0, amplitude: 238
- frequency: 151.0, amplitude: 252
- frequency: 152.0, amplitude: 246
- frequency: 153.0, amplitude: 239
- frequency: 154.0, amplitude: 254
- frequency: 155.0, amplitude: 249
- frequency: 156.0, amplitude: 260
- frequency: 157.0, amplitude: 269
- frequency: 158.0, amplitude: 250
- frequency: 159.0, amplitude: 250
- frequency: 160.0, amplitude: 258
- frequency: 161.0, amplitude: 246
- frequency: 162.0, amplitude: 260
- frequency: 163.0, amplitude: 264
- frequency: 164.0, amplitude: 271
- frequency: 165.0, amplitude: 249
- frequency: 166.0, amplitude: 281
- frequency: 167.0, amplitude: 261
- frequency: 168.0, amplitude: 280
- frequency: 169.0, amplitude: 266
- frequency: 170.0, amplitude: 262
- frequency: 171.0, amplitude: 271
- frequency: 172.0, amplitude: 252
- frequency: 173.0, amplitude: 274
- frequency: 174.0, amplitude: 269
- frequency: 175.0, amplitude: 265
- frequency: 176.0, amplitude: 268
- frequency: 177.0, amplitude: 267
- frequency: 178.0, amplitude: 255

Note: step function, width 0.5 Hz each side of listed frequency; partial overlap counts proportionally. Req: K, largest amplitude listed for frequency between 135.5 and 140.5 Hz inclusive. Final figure 232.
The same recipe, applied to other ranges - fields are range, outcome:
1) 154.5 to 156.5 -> 260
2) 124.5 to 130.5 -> 258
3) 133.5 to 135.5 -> 224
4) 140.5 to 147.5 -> 251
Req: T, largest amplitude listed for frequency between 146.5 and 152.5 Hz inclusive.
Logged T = 252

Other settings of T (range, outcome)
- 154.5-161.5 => 269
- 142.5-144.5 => 228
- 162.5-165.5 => 271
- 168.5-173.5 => 274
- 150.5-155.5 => 254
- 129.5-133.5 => 231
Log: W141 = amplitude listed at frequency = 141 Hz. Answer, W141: 207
